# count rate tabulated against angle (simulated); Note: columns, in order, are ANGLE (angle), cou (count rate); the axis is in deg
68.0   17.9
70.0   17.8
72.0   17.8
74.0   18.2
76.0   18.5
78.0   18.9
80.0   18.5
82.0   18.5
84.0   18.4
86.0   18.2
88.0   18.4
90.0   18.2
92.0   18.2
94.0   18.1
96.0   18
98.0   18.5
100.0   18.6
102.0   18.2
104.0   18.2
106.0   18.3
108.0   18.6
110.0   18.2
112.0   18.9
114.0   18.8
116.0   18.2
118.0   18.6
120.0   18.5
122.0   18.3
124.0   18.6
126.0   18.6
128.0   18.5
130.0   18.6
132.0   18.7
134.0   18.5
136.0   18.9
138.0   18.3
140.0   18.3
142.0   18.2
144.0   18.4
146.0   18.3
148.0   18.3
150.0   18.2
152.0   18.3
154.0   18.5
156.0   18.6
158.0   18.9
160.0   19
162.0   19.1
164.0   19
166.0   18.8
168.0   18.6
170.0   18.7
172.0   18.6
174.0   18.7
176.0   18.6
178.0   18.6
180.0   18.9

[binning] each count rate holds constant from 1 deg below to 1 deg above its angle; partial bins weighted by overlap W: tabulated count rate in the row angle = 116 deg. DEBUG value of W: 18.2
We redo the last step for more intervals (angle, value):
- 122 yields 18.3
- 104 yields 18.2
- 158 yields 18.9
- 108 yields 18.6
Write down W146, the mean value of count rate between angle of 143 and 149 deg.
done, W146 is 18.3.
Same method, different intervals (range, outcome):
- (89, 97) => 18.1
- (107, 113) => 18.6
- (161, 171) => 18.8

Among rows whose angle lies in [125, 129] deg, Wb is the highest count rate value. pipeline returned 18.6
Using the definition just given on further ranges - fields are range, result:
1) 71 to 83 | 18.9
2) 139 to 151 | 18.4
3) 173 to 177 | 18.7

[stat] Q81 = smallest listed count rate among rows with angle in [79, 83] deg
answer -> 18.5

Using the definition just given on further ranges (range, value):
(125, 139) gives 18.3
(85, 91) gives 18.2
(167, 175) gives 18.6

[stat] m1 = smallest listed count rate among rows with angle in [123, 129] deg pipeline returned 18.5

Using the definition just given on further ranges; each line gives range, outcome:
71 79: 17.8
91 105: 18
